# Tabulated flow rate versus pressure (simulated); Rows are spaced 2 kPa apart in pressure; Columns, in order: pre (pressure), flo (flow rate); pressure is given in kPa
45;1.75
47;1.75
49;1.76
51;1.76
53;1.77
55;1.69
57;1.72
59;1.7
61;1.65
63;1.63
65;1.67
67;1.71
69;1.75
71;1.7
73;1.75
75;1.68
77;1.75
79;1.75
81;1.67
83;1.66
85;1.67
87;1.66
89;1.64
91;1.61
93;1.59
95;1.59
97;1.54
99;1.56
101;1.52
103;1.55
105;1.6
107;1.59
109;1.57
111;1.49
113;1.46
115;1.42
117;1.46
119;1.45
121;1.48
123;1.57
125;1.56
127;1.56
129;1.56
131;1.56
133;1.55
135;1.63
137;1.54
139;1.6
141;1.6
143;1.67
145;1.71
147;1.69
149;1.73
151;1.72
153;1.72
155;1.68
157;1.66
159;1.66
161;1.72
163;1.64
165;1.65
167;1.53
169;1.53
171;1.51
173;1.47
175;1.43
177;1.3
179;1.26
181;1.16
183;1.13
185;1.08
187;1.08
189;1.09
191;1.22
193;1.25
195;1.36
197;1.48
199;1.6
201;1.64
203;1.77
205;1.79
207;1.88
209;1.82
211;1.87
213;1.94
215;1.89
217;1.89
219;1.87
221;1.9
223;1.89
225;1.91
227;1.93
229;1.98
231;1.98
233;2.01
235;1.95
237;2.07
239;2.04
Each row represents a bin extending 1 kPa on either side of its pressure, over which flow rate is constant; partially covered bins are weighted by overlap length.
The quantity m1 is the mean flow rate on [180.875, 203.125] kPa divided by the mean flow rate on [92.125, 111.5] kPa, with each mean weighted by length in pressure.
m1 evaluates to 0.8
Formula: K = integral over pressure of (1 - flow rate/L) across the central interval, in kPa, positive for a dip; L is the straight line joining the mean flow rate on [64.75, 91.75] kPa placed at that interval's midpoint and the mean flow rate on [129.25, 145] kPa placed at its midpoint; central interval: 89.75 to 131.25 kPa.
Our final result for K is 2.6 kPa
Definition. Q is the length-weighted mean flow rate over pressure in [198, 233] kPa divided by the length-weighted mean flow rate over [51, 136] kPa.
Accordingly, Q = 1.15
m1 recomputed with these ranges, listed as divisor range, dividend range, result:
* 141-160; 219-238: 1.16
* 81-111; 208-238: 1.21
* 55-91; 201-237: 1.12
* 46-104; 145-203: 0.88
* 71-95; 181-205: 0.81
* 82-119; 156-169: 1.05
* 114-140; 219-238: 1.27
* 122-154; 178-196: 0.73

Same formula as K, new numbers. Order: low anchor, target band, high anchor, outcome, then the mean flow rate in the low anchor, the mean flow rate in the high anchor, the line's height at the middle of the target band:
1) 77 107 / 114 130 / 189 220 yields 1.2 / 1.62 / 1.67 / 1.63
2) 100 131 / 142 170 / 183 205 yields -4.3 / 1.52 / 1.37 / 1.44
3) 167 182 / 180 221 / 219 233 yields 3.2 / 1.39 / 1.93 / 1.66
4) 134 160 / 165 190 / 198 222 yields 6.1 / 1.66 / 1.82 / 1.74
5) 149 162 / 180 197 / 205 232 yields 5.8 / 1.7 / 1.9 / 1.8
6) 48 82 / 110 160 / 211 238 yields 6.1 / 1.71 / 1.94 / 1.81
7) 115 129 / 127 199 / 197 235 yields 6.9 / 1.51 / 1.86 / 1.66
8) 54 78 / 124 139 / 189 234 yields 1.4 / 1.7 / 1.75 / 1.72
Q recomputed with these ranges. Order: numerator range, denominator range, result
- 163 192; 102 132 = 0.87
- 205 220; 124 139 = 1.20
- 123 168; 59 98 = 0.98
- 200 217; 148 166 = 1.08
